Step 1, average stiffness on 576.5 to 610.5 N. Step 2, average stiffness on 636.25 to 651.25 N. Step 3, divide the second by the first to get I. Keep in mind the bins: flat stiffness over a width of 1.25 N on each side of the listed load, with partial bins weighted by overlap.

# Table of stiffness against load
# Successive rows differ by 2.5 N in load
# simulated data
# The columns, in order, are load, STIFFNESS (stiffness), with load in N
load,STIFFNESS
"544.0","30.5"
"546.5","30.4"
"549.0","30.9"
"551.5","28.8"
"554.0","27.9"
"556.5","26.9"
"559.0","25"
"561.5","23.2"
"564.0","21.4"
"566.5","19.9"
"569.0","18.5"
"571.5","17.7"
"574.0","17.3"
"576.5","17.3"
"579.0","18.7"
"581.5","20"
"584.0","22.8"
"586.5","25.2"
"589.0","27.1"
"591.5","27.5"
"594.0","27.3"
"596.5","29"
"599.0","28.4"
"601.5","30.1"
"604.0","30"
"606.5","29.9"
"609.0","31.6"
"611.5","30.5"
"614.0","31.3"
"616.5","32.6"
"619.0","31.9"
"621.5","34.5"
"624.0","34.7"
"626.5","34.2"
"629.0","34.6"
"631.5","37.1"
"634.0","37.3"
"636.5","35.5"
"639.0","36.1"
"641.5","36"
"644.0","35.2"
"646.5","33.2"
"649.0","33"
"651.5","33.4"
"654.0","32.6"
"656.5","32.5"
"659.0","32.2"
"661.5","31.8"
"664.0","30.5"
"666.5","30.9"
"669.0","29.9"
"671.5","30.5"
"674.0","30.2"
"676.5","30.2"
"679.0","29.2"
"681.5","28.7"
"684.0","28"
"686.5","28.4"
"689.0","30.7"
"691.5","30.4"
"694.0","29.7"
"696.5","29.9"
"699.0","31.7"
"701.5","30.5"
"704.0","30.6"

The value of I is 1.31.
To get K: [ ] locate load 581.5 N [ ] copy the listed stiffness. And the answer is 20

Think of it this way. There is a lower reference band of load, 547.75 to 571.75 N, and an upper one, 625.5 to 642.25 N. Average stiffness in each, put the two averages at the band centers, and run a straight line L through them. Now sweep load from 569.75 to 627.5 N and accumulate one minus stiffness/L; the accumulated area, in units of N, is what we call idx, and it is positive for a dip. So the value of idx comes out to 6.4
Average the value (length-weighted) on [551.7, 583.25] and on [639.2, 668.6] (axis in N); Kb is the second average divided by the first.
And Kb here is 1.53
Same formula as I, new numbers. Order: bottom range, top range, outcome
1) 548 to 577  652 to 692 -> 1.33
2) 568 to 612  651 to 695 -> 1.23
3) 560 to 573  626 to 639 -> 1.78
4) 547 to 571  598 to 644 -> 1.35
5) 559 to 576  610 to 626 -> 1.64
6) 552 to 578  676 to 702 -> 1.37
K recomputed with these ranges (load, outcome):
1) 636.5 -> 35.5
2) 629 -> 34.6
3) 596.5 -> 29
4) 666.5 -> 30.9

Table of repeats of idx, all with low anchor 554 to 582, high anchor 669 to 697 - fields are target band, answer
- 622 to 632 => -3.8 N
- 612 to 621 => -2.7 N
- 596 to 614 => -4.8 N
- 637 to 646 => -3.1 N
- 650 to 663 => -2.3 N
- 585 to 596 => -2.1 N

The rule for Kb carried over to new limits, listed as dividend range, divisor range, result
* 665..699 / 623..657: 0.86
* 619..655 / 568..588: 1.75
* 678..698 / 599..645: 0.88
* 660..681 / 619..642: 0.86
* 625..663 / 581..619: 1.20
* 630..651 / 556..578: 1.72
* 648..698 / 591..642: 0.95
